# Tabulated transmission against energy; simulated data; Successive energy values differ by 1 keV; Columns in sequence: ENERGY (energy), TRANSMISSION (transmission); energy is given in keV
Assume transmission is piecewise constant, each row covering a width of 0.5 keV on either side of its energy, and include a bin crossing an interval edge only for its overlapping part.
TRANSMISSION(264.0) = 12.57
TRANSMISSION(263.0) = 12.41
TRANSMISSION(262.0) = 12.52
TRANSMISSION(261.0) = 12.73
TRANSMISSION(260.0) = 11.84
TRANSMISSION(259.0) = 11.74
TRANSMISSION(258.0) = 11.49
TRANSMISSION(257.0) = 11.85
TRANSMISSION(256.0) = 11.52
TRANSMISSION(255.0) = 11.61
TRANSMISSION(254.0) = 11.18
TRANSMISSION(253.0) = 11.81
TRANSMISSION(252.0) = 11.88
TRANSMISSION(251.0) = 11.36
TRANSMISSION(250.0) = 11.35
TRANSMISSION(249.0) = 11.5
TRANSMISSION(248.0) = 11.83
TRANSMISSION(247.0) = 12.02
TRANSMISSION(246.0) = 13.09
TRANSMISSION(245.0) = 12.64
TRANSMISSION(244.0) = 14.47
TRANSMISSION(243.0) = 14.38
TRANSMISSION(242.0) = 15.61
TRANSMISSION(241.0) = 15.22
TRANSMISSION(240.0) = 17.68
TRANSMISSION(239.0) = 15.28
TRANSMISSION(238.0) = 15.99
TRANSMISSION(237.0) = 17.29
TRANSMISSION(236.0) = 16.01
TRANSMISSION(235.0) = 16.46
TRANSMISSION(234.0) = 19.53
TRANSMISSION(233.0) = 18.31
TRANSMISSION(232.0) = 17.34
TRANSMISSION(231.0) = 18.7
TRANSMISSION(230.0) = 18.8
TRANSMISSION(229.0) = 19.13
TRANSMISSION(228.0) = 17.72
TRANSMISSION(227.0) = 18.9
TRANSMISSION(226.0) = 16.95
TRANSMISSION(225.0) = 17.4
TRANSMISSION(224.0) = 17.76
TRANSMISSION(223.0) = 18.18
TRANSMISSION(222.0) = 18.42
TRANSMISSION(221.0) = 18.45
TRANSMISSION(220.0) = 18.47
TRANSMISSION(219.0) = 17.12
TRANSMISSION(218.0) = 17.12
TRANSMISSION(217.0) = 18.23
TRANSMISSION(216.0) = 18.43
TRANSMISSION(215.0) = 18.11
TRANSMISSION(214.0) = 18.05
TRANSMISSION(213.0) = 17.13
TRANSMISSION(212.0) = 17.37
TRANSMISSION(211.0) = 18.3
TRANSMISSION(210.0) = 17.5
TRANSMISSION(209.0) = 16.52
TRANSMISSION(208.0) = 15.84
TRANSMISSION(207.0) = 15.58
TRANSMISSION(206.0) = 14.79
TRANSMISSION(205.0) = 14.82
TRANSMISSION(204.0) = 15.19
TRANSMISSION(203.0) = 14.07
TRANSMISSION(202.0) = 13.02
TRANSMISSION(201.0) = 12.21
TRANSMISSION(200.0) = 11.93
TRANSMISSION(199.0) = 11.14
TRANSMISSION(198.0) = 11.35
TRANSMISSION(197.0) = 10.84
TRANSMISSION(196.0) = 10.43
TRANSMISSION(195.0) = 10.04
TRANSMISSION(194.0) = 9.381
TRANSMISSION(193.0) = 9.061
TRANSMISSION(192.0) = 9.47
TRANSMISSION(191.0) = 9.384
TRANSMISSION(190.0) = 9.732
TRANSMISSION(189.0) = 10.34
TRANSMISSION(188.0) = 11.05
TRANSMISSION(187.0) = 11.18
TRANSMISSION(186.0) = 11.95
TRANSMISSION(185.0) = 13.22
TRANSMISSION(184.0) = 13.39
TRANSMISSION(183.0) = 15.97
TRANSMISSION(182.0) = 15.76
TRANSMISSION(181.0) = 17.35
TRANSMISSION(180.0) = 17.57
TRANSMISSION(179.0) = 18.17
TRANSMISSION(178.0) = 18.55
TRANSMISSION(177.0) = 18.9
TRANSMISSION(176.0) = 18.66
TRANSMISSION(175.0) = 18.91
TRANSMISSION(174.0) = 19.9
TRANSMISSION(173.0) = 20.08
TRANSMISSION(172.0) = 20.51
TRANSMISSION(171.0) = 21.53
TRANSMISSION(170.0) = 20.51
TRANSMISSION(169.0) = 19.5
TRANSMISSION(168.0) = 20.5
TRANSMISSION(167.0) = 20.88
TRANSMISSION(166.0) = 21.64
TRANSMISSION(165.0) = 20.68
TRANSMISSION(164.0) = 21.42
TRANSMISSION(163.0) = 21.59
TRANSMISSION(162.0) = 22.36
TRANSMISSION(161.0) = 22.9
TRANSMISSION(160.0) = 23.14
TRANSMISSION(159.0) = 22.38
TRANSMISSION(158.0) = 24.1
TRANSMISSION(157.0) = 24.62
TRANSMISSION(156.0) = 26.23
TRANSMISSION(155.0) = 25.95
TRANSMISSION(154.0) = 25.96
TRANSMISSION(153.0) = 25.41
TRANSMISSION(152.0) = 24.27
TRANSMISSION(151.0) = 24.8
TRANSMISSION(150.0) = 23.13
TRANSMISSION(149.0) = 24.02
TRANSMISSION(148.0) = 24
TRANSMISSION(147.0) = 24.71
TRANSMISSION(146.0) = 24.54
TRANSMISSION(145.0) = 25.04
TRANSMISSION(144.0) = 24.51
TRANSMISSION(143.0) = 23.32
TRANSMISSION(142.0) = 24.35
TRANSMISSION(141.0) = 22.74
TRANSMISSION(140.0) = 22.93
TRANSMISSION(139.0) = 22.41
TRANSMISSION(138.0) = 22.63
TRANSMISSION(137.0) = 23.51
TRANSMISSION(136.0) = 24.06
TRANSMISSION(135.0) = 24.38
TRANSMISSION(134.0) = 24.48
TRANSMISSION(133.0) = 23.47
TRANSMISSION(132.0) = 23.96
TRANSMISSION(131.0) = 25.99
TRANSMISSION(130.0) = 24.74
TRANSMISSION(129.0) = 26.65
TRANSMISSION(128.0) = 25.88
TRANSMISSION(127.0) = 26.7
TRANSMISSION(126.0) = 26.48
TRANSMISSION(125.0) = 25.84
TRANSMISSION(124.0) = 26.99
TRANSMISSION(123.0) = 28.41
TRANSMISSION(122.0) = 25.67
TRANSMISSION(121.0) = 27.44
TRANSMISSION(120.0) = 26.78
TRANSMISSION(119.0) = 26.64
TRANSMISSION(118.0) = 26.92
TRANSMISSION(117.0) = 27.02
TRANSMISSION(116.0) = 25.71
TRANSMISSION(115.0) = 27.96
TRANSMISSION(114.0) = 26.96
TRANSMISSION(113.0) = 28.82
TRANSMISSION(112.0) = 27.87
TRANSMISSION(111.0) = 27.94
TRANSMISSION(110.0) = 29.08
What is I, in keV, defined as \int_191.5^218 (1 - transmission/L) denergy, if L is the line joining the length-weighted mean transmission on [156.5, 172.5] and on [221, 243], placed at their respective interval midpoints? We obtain 6.69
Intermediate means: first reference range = 21.8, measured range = 14.2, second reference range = 17.4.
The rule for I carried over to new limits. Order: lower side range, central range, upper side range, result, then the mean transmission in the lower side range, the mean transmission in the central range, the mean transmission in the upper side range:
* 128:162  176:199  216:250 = 8.54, 24.2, 13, 16.5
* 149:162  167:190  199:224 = 4.66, 24.3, 16.9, 16.4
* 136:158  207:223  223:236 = 1.23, 24.2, 17.6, 18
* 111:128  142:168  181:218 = -3.10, 27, 23.6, 13.7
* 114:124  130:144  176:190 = -0.14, 27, 23.8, 14.8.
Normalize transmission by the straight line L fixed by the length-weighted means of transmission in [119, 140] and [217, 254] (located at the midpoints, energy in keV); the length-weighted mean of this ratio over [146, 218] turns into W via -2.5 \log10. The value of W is 0.18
